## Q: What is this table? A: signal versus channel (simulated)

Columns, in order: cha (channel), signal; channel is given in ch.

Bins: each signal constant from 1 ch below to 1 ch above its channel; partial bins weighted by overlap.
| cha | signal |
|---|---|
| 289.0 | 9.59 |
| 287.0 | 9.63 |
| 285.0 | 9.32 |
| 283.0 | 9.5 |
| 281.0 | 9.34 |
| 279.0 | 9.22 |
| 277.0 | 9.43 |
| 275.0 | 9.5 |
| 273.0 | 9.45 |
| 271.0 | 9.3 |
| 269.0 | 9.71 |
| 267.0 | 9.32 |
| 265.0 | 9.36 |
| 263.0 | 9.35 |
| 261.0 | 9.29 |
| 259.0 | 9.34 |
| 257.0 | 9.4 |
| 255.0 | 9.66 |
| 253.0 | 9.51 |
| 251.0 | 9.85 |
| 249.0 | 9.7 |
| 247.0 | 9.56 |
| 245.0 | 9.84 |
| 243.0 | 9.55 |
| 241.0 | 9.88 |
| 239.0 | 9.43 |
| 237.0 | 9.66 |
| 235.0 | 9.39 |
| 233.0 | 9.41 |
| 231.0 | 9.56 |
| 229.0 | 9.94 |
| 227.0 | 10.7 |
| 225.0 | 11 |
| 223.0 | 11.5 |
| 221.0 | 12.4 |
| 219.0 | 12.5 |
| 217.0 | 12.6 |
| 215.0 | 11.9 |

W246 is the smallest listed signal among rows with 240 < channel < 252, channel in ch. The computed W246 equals 9.55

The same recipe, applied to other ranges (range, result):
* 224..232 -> 9.56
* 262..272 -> 9.3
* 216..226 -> 11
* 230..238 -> 9.39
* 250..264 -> 9.29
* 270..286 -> 9.22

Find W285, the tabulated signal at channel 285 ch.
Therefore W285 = 9.32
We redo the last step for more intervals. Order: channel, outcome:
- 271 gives 9.3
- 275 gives 9.5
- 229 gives 9.94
